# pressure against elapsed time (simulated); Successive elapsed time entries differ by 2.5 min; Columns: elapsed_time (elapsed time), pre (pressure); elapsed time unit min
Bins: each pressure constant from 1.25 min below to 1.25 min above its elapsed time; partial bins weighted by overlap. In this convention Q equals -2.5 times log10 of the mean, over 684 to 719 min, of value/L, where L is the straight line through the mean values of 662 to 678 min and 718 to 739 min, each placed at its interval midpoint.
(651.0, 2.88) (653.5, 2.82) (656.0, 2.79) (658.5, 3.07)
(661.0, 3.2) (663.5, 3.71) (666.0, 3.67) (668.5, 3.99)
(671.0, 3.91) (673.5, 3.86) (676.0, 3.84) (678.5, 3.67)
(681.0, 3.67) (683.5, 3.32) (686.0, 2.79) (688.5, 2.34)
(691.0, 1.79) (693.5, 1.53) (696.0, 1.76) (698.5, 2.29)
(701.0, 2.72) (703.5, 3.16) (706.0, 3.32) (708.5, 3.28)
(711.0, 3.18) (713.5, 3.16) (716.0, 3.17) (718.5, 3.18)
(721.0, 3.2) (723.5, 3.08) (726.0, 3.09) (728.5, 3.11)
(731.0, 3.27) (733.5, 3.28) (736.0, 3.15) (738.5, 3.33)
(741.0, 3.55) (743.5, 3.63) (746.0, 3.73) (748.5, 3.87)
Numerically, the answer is 0.27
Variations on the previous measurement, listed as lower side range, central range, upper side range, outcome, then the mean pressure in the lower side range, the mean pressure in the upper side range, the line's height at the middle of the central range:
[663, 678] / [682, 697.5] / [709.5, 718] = 0.48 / 3.83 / 3.17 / 3.54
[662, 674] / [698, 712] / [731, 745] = 0.18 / 3.81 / 3.38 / 3.59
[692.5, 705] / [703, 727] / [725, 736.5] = -0.16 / 2.33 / 3.18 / 2.76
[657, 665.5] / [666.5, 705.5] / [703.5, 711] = 0.10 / 3.34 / 3.26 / 3.3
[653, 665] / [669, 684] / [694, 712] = -0.24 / 3.15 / 2.76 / 2.99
